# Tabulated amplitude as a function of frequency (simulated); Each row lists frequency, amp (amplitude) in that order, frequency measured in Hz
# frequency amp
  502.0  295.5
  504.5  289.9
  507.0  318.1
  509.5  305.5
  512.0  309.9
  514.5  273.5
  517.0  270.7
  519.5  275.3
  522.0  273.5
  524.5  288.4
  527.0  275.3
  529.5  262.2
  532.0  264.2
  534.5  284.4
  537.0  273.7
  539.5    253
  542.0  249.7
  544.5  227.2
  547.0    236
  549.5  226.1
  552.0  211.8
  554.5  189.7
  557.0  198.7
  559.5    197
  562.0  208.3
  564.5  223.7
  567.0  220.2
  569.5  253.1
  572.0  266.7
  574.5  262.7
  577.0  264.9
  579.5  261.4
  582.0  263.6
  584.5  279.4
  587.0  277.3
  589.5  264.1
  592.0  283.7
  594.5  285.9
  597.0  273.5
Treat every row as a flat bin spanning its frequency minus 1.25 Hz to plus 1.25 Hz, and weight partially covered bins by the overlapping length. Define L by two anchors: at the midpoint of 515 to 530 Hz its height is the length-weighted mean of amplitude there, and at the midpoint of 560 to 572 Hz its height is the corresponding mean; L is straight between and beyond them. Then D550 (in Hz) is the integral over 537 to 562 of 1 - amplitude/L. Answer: 2.4 Hz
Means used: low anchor 275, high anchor 229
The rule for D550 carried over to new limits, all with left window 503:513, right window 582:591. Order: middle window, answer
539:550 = 2.0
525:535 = 0.8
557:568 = 2.8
